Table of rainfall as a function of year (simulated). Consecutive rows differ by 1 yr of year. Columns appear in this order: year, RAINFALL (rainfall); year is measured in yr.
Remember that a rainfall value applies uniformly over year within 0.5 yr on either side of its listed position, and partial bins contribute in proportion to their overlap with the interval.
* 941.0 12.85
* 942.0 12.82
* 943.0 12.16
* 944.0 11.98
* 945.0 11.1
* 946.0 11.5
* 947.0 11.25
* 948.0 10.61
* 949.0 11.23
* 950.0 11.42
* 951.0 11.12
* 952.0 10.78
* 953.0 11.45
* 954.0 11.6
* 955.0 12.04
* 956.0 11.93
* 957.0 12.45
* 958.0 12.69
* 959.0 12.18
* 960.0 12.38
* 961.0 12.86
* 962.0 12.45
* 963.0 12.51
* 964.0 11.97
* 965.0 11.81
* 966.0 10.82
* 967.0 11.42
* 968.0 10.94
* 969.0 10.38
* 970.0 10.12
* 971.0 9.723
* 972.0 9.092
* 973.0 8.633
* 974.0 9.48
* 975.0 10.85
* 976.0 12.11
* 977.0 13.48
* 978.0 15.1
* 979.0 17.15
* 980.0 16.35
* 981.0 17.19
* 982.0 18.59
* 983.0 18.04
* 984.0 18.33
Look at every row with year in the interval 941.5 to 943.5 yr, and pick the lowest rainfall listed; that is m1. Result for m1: 12.16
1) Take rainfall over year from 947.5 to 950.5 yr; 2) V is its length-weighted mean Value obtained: 11.1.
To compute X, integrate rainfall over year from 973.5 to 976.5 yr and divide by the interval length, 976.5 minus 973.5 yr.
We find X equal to 10.8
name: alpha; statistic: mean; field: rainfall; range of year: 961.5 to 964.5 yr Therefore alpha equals 12.3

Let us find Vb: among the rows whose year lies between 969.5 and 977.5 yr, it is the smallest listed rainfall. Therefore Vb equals 8.633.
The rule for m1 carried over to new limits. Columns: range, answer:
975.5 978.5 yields 12.11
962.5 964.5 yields 11.97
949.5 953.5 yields 10.78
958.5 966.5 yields 10.82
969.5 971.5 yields 9.723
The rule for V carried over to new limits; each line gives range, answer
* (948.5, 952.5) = 11.1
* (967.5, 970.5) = 10.5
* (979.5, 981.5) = 16.8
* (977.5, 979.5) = 16.1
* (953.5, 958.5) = 12.1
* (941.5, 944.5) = 12.3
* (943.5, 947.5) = 11.5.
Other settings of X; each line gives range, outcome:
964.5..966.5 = 11.3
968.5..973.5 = 9.59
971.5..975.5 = 9.51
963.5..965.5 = 11.9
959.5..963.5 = 12.6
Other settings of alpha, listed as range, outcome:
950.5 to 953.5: 11.1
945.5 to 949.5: 11.1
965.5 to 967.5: 11.1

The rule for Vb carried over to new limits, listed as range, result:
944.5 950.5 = 10.61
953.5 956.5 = 11.6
